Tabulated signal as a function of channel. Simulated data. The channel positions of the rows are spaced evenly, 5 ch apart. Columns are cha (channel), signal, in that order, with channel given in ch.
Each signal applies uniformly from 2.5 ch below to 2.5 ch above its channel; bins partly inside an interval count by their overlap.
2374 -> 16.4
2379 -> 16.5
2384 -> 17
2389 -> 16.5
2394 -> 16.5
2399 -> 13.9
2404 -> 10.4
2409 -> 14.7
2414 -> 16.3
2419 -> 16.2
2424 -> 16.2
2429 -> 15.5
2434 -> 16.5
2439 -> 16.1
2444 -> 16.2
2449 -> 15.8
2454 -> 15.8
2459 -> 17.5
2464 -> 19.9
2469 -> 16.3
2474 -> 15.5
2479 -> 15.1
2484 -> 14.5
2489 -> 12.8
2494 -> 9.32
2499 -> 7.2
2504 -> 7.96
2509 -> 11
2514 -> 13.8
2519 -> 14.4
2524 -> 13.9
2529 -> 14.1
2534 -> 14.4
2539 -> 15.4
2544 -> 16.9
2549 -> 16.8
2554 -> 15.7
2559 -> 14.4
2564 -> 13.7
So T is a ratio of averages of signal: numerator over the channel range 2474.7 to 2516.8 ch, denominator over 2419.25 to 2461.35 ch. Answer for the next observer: 0.72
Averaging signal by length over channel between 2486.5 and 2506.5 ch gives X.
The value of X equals 9.32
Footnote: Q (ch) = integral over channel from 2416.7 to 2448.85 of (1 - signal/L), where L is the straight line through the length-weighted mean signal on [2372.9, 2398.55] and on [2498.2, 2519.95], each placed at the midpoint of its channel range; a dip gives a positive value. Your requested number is -4.1 ch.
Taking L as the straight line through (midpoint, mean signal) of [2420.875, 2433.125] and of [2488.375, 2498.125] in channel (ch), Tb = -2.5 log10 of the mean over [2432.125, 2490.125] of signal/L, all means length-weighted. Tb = -0.245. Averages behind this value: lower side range 16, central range 16.1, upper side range 10.1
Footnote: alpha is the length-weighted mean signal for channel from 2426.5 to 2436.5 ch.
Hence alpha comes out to 16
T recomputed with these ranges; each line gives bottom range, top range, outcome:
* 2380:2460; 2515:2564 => 0.96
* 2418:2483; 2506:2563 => 0.89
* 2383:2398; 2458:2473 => 1.08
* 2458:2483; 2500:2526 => 0.71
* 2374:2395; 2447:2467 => 1.04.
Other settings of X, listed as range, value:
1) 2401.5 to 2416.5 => 13.8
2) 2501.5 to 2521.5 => 11.8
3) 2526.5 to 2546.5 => 15.2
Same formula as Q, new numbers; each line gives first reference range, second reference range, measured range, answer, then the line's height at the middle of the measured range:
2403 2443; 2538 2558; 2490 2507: 7.72 ch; 15.9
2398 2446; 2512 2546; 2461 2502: 3.13 ch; 14.9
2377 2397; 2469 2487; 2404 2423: 1.26 ch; 16.1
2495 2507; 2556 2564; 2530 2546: -4.68 ch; 11.9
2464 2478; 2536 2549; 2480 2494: 2.92 ch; 16.5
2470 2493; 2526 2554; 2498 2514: 5.56 ch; 14.8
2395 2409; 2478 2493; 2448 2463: -3.80 ch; 13.4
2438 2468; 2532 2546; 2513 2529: 1.79 ch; 15.8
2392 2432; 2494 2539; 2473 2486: -1.85 ch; 13.1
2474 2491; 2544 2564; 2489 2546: 9.30 ch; 14.9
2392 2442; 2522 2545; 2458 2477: -2.74 ch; 15.1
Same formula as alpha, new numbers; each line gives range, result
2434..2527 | 14.1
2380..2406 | 15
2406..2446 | 15.9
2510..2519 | 13.5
